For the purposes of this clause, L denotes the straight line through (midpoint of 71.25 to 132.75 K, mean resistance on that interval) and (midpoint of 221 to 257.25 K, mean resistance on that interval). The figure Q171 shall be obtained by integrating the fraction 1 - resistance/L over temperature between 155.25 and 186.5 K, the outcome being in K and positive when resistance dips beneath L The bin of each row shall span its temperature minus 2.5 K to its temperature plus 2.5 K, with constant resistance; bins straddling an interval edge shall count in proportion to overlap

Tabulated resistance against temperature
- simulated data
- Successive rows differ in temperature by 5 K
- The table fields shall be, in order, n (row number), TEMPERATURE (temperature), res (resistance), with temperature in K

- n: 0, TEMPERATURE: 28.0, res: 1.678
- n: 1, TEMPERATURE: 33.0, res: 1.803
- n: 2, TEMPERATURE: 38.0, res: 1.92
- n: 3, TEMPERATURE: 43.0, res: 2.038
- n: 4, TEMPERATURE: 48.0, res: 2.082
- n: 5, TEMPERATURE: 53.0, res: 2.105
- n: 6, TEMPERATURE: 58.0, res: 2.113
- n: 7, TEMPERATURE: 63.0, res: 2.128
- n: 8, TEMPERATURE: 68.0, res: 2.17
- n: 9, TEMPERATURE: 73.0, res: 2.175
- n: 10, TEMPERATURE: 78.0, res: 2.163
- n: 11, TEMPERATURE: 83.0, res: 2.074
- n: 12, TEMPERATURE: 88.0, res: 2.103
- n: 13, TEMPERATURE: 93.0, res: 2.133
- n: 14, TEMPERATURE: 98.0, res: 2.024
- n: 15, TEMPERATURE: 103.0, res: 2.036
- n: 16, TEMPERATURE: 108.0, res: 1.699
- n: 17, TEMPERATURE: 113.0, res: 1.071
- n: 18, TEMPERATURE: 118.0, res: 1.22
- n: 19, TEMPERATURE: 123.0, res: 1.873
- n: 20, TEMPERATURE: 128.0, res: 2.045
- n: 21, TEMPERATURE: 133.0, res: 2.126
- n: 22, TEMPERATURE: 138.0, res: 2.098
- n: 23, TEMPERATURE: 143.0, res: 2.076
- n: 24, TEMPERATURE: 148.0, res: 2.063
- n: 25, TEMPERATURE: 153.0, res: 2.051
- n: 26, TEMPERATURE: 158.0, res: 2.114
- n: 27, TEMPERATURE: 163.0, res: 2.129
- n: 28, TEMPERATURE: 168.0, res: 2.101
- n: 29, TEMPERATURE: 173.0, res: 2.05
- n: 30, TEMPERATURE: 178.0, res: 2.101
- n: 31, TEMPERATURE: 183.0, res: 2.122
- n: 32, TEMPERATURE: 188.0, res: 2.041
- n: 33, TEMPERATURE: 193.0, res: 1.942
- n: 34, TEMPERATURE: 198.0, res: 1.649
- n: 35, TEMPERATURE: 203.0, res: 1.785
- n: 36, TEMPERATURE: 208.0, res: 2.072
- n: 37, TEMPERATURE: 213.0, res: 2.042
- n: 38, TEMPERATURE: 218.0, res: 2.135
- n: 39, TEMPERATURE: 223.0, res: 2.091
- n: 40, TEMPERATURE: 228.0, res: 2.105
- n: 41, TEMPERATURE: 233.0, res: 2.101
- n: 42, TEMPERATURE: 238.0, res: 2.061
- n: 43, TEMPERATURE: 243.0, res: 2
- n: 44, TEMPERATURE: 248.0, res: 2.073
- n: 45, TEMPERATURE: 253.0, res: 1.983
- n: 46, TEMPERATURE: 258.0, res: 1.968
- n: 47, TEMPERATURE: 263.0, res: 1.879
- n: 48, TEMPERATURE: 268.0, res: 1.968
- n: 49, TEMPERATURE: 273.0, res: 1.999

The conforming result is -2.0 K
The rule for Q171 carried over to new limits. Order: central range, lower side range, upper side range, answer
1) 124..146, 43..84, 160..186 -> 0.38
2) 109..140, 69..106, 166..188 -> 5.37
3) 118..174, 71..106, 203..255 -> 1.31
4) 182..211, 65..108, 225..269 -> 1.59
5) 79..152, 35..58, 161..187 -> 5.61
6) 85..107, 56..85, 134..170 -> 0.78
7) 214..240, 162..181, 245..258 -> -0.72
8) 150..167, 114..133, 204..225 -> -2.27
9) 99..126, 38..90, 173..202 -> 5.78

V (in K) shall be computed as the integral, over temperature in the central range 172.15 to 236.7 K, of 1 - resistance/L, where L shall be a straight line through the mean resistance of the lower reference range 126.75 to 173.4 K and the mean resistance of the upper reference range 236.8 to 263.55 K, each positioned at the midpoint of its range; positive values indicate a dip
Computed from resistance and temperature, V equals 0.7 K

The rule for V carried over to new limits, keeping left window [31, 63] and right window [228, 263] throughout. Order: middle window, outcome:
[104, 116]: 3.3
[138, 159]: -0.5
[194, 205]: 1.5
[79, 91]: -0.5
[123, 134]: 0.0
